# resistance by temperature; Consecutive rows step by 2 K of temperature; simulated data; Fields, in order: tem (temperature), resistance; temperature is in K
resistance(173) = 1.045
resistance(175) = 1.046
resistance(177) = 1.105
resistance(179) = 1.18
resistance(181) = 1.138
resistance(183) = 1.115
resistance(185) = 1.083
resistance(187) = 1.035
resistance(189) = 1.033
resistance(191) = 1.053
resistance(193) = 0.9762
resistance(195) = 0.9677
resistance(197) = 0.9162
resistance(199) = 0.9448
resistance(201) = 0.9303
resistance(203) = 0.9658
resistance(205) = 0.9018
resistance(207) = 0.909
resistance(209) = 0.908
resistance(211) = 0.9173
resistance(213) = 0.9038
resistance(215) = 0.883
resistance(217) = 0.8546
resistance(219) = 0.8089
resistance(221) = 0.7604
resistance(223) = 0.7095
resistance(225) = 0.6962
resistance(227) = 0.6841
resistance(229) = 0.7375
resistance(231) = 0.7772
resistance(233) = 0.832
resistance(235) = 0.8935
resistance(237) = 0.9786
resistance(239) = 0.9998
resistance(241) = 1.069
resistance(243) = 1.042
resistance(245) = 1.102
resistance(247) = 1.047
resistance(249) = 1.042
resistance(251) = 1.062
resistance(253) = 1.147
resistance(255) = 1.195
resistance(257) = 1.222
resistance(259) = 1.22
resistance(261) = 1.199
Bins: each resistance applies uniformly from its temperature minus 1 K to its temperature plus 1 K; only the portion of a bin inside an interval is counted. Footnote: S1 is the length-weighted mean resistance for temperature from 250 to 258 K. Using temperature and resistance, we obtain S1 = 1.16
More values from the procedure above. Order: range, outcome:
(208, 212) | 0.913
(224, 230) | 0.706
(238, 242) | 1.03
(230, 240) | 0.896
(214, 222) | 0.827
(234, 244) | 0.997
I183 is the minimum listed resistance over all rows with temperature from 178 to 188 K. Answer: 1.035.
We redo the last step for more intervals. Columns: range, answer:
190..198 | 0.9162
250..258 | 1.062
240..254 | 1.042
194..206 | 0.9018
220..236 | 0.6841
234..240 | 0.8935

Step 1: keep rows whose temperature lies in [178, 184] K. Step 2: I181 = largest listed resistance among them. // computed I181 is 1.18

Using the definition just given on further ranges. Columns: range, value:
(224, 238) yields 0.9786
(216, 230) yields 0.8546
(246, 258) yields 1.222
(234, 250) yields 1.102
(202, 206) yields 0.9658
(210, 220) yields 0.9173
